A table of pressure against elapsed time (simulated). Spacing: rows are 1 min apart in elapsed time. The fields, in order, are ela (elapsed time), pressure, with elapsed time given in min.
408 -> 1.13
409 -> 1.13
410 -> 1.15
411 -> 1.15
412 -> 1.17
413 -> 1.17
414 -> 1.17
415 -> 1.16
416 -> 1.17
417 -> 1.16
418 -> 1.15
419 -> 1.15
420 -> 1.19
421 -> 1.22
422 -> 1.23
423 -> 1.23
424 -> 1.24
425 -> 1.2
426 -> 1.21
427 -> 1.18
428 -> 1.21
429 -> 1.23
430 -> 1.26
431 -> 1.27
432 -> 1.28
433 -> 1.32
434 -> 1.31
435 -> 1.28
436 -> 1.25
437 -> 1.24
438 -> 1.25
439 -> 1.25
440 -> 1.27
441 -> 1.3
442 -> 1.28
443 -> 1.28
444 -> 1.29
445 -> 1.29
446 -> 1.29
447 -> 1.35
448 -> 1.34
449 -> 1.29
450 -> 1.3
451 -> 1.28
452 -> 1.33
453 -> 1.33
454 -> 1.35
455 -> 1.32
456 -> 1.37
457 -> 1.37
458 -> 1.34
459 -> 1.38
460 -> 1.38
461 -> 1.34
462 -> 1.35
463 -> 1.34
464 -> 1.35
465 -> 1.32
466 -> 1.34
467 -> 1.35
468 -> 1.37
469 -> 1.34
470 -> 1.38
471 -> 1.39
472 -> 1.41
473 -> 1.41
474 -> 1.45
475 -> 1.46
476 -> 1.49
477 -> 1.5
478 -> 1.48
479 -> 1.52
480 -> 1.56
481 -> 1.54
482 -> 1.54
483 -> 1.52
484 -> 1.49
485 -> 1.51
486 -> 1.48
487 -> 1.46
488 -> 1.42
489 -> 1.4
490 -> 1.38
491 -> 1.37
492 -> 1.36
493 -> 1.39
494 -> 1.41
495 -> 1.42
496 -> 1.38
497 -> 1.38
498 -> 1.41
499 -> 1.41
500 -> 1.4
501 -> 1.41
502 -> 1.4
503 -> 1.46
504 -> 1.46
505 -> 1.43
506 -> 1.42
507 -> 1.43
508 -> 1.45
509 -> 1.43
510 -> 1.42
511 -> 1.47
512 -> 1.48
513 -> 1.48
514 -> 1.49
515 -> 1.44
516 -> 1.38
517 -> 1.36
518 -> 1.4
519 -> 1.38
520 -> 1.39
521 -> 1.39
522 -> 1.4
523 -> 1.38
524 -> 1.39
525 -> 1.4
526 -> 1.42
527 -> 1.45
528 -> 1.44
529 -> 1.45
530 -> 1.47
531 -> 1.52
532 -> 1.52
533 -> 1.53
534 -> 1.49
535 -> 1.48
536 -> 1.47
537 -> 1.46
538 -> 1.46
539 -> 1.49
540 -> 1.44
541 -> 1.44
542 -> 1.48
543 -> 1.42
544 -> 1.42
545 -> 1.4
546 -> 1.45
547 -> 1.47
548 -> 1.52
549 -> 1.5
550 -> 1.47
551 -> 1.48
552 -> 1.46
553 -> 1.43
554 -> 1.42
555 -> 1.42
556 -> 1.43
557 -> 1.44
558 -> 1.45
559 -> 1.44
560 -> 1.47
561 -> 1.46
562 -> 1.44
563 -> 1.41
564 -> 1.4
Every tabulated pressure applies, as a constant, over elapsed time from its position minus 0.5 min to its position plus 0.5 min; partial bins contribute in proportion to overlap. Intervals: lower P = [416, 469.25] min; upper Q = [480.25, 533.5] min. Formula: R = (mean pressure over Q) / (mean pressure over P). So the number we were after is 1.12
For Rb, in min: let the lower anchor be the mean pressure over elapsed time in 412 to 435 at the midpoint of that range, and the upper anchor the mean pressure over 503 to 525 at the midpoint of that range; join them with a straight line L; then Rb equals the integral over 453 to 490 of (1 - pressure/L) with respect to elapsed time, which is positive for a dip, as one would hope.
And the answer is -2.5 min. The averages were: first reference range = 1.21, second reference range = 1.42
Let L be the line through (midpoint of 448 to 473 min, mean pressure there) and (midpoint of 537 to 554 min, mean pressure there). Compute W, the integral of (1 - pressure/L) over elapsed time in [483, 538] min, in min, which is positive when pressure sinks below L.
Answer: -0.8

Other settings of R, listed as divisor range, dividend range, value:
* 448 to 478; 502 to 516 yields 1.06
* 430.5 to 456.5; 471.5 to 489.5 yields 1.14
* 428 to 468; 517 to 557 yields 1.10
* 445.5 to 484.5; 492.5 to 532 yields 1.02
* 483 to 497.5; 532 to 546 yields 1.03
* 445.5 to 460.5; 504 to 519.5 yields 1.07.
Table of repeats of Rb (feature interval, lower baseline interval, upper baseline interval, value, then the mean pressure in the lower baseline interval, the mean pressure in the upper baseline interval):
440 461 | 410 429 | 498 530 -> -0.96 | 1.19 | 1.42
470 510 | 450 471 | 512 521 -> -1.66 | 1.35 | 1.42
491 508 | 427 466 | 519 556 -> -0.27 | 1.3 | 1.45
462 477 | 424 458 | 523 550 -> -0.58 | 1.28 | 1.46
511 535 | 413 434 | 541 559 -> -0.67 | 1.21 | 1.45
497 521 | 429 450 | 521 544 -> -0.25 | 1.28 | 1.45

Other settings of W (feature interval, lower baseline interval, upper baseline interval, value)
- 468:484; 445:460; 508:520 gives -1.1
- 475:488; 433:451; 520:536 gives -1.4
